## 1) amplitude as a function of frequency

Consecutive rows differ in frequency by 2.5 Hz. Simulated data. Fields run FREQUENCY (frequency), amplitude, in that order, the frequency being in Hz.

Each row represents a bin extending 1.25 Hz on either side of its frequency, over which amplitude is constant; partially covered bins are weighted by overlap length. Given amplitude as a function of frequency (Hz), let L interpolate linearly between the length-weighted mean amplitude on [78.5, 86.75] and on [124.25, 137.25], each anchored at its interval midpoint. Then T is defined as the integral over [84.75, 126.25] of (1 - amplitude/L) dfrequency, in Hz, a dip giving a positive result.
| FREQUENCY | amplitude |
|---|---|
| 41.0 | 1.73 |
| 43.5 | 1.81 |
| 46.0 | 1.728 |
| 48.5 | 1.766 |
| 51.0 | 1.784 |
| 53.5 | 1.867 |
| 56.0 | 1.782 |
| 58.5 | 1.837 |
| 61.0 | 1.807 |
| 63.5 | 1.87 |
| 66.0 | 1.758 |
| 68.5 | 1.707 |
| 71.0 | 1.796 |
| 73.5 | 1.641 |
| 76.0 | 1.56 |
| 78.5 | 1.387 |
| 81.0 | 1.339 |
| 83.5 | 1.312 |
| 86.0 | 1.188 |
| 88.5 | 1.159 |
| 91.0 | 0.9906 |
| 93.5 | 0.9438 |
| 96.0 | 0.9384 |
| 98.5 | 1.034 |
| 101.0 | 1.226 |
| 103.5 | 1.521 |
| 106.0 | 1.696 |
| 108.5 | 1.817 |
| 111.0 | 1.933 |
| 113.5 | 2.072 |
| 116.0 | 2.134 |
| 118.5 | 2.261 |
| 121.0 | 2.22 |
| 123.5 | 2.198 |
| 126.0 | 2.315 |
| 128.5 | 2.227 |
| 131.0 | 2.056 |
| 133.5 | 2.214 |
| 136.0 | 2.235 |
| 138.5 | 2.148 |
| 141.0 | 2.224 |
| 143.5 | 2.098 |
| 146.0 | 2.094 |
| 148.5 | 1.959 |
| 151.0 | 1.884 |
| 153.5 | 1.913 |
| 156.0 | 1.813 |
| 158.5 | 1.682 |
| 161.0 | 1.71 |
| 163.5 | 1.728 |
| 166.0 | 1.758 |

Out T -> 3.8 Hz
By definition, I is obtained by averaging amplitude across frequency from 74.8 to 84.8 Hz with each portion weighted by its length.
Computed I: 1.4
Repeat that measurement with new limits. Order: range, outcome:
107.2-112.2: 1.87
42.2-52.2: 1.77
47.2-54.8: 1.81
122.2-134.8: 2.2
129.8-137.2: 2.17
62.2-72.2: 1.78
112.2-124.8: 2.18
